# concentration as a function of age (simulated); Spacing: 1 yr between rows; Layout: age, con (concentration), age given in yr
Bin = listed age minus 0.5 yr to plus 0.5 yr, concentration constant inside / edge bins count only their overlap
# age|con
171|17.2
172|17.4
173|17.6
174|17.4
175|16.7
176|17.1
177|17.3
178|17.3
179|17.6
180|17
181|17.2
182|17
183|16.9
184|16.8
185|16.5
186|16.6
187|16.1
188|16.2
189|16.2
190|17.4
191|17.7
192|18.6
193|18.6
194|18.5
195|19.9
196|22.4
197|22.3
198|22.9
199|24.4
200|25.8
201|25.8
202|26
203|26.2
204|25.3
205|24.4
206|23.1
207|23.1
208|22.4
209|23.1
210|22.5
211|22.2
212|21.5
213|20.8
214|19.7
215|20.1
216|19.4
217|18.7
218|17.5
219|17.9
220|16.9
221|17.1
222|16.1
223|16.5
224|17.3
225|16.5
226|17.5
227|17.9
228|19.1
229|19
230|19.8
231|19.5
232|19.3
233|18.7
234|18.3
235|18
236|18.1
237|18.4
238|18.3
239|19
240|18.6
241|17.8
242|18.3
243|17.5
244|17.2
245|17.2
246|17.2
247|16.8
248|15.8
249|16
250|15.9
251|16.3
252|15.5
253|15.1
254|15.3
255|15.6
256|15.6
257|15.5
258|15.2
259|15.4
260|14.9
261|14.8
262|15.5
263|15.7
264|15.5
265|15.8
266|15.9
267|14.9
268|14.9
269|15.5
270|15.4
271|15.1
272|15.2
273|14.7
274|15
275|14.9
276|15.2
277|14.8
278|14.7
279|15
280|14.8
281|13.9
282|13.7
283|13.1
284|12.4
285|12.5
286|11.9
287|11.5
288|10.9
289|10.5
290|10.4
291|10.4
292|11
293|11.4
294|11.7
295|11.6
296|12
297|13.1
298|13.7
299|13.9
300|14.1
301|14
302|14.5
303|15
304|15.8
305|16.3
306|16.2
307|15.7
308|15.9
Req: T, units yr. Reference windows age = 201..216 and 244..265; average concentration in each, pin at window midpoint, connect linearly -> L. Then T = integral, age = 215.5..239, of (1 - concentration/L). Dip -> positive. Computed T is 2.1 yr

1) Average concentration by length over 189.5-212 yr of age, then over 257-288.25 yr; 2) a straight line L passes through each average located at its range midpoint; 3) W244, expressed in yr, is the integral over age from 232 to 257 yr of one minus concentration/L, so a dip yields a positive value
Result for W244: 0.7 yr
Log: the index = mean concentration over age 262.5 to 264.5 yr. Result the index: 15.6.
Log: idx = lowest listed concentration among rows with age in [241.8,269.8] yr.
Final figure 14.8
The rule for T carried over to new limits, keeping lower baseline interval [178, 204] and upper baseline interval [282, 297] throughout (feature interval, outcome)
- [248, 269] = -1.9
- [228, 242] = -2.2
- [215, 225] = -0.1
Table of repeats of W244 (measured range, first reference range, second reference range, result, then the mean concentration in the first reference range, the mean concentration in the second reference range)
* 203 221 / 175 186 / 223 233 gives -3.3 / 17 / 18.4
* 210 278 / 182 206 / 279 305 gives -1.9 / 20.5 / 12.8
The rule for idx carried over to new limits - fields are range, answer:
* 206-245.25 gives 16.1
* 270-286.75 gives 11.9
